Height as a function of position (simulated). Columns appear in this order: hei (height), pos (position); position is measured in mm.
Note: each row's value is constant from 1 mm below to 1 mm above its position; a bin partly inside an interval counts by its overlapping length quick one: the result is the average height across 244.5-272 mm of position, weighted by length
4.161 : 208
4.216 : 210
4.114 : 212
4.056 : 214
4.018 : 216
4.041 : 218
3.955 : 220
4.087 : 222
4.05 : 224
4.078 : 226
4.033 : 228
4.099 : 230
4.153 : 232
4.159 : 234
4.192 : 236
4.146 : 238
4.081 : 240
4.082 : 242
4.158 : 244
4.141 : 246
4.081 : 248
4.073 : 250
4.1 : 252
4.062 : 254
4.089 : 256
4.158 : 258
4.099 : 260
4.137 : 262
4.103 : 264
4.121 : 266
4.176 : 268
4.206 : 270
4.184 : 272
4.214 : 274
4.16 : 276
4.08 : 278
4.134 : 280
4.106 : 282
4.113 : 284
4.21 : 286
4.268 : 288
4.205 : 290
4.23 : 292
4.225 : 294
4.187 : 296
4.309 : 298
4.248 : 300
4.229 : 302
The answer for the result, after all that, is 4.12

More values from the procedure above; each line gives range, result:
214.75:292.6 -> 4.12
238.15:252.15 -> 4.11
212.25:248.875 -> 4.09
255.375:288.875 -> 4.15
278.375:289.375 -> 4.16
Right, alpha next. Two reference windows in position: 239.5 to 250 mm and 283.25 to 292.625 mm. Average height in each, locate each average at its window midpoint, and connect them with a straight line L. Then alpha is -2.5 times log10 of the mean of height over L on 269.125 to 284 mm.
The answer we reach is 0.01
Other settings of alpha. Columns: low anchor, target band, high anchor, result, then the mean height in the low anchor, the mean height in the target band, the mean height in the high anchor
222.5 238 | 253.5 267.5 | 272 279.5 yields 0.01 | 4.11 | 4.11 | 4.15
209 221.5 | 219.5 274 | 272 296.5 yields 0.00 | 4.07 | 4.11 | 4.18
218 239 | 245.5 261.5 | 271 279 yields 0.01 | 4.09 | 4.1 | 4.16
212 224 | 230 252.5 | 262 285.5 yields -0.01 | 4.04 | 4.12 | 4.15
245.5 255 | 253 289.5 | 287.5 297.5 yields 0.00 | 4.09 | 4.15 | 4.23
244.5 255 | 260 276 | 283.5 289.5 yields 0.00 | 4.09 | 4.16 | 4.2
